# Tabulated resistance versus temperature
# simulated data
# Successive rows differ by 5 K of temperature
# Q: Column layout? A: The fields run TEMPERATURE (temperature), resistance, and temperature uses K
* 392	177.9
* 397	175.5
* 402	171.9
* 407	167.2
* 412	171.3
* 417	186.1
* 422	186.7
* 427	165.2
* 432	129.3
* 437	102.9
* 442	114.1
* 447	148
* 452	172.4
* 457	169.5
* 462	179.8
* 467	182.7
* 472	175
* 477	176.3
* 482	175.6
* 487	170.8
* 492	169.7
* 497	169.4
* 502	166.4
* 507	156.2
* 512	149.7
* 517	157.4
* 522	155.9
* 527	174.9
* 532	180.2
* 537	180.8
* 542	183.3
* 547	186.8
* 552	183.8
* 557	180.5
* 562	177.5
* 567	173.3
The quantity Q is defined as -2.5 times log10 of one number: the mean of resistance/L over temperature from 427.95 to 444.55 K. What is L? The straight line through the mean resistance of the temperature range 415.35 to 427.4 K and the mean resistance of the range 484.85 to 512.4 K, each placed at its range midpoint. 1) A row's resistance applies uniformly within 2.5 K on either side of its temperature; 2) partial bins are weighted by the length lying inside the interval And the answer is 0.43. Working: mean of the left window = 181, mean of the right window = 165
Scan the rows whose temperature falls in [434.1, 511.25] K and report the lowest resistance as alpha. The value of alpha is 102.9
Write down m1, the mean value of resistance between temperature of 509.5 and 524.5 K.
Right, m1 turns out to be 154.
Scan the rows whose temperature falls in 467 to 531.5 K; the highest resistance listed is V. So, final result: 182.7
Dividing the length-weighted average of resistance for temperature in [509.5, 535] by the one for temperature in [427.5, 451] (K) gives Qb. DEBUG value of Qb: 1.26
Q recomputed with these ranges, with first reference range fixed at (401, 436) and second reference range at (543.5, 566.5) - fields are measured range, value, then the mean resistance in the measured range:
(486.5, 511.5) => 0.06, 165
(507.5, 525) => 0.14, 155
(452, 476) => -0.04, 176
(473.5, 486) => -0.02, 175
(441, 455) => 0.14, 149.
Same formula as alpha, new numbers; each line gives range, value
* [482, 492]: 169.7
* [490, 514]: 149.7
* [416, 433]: 129.3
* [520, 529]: 155.9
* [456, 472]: 169.5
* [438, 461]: 114.1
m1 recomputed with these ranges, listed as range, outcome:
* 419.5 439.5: 146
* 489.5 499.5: 170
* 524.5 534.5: 178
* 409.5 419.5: 179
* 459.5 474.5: 179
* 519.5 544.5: 175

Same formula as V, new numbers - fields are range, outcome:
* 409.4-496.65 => 186.7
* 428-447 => 148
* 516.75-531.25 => 174.9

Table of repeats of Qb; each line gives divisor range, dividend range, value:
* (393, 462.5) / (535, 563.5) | 1.14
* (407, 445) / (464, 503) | 1.14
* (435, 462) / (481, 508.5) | 1.15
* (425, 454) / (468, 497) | 1.26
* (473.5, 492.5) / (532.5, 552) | 1.06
